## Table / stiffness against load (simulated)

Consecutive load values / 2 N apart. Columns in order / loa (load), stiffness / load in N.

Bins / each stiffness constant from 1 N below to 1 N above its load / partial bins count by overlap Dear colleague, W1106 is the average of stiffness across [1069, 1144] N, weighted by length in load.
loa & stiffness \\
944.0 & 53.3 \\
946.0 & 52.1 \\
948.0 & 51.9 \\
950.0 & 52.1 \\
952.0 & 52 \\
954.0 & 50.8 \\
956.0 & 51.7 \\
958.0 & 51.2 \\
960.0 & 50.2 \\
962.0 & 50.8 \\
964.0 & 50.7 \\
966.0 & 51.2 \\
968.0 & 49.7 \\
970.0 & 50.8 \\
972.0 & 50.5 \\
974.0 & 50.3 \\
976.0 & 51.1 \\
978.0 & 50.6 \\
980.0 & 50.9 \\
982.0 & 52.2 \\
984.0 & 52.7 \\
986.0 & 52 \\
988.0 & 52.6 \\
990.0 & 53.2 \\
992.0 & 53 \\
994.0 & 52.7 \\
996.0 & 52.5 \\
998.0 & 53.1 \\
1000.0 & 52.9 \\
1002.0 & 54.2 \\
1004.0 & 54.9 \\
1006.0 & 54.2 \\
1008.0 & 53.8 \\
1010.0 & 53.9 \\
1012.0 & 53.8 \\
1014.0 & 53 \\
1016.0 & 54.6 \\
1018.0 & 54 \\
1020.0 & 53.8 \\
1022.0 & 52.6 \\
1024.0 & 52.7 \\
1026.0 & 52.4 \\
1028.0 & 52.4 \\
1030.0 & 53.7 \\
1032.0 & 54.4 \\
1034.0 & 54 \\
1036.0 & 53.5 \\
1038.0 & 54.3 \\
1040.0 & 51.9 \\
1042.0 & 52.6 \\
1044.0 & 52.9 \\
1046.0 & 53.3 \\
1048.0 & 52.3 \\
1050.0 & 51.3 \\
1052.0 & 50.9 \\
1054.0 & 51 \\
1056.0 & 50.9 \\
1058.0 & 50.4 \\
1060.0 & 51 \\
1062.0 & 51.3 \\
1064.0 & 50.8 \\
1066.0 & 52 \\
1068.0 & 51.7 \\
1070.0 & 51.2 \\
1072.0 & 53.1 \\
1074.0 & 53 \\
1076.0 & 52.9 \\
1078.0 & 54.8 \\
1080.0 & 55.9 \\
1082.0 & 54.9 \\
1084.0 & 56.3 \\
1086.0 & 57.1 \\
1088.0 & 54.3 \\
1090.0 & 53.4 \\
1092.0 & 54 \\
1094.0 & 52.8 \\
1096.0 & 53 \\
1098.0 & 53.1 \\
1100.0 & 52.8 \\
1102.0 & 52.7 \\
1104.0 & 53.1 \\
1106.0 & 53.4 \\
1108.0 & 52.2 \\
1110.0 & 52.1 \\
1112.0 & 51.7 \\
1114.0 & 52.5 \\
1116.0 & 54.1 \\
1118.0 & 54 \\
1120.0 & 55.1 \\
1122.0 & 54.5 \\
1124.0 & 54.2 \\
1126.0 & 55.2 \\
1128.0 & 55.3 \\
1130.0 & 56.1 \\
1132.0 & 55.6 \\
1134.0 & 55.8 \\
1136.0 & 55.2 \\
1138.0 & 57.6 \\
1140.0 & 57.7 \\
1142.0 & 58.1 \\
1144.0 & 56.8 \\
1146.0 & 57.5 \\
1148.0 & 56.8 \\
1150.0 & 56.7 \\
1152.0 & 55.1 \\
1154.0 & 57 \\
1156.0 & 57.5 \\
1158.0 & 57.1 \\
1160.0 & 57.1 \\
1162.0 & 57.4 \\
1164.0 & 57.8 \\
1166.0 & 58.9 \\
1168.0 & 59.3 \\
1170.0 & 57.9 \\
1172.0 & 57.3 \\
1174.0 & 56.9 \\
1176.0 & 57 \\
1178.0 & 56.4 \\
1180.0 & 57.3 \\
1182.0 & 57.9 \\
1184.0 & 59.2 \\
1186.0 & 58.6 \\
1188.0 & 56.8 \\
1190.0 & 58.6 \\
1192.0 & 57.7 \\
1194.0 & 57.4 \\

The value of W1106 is 54.3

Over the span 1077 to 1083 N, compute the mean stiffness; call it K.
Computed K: 55.2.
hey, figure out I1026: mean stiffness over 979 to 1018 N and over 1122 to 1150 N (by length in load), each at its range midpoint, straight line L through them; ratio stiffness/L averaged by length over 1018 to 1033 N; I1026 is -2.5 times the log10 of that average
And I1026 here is 0.01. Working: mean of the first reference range 53.2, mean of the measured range 53.2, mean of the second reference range 56.2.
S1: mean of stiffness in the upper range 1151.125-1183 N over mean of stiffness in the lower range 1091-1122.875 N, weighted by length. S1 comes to 1.08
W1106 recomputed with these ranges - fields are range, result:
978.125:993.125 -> 52.3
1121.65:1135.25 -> 55.3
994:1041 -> 53.5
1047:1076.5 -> 51.6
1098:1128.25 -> 53.5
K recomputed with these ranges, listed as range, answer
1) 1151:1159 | 56.7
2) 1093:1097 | 52.9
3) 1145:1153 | 56.5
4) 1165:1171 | 58.7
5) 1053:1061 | 50.8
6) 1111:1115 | 52.1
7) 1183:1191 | 58.3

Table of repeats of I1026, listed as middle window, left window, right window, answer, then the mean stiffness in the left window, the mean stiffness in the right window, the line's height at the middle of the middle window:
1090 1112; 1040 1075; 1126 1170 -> 0.03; 51.8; 57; 54.3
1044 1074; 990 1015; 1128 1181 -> 0.07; 53.5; 57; 54.8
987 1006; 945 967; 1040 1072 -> -0.04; 51.3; 51.6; 51.5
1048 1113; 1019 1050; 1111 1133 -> 0.02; 53.1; 54.4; 53.8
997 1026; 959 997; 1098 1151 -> -0.03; 51.5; 54.8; 52.2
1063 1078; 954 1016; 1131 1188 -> 0.05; 52.2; 57.3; 54.7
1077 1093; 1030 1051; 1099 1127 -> -0.04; 53.1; 53.4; 53.3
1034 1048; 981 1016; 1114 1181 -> 0.02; 53.3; 56.5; 54.2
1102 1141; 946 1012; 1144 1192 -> 0.03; 52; 57.5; 56.1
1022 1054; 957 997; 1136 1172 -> 0.01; 51.4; 57.4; 53.5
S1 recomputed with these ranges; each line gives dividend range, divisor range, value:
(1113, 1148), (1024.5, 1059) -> 1.06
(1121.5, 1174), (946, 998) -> 1.10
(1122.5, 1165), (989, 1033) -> 1.06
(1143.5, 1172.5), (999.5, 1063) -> 1.08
